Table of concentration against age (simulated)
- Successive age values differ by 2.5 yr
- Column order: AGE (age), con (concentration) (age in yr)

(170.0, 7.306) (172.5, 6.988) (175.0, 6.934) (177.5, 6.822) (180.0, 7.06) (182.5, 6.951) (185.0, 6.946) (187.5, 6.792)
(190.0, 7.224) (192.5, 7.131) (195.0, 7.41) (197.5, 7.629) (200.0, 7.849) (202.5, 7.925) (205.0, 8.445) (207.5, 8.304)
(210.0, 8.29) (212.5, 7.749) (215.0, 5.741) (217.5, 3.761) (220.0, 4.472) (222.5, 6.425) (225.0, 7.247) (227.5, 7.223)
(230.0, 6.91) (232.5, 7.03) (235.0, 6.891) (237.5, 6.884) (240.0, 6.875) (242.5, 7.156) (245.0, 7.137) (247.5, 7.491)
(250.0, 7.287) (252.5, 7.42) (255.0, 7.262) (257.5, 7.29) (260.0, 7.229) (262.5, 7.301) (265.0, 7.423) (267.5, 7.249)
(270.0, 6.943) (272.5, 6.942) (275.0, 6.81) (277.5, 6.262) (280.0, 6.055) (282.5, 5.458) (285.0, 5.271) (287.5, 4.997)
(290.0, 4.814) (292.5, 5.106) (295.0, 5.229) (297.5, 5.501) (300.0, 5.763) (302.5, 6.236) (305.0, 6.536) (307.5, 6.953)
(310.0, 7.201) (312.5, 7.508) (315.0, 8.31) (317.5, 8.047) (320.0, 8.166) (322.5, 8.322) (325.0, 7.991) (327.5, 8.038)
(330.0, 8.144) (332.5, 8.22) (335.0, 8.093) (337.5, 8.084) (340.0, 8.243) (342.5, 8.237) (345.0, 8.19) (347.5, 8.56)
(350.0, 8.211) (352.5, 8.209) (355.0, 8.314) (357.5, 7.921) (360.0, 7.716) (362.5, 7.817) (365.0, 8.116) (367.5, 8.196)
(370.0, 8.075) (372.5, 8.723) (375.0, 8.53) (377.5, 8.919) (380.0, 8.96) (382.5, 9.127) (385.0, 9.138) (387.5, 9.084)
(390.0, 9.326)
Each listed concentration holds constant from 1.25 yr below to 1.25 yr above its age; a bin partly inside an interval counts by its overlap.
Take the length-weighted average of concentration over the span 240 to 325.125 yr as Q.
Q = 6.77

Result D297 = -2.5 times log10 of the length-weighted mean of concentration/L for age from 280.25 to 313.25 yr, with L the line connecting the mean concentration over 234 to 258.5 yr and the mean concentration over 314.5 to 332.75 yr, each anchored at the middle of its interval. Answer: 0.31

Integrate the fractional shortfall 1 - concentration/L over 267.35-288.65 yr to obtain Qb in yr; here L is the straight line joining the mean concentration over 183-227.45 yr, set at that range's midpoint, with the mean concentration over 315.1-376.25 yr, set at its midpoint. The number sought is 4.03 yr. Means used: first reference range 7.02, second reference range 8.18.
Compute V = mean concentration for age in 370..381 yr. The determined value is 8.7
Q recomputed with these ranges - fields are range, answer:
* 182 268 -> 7.1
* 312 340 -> 8.11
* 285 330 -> 6.75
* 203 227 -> 6.77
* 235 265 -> 7.21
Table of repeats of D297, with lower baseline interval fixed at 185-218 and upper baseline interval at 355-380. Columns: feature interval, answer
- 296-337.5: 0.076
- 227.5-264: 0.061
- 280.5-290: 0.429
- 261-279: 0.108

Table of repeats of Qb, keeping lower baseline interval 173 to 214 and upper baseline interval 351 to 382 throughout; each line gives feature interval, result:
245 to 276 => 2.2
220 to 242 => 2.4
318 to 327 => -0.1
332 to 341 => 0.0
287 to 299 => 4.2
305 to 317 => 0.9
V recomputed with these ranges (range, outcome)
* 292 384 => 7.8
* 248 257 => 7.33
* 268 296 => 5.85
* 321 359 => 8.18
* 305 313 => 7.09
